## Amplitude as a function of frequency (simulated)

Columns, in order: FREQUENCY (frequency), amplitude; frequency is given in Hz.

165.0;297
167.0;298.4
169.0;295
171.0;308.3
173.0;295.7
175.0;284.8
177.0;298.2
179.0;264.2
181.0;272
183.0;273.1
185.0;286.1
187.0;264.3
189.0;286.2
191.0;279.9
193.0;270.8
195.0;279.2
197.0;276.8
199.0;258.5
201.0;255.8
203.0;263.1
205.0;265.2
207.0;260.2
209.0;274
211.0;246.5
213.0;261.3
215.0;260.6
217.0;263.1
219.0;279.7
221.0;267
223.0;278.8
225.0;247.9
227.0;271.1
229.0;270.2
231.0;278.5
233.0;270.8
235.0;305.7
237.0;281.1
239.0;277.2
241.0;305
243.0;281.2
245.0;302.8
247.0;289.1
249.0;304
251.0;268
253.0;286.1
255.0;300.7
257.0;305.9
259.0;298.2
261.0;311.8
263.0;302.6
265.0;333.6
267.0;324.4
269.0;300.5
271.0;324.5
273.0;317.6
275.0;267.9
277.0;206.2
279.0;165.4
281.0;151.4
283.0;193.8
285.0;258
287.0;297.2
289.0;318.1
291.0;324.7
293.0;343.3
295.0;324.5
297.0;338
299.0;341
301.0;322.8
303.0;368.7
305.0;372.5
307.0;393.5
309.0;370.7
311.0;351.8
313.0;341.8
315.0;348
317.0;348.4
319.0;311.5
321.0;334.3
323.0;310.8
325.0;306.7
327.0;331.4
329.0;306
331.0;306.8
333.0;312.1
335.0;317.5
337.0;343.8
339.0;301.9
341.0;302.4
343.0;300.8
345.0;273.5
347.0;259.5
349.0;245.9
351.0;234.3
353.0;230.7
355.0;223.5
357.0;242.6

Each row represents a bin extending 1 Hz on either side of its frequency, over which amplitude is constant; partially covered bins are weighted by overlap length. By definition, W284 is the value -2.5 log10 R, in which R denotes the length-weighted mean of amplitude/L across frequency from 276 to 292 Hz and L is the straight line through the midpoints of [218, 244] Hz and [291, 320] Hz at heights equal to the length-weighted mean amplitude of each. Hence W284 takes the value 0.343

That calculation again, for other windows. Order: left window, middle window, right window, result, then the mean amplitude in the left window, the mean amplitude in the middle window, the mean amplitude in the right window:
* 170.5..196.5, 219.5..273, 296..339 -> 0.05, 281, 292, 336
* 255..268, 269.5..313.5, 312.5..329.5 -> 0.06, 312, 304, 327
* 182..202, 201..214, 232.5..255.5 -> 0.07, 273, 261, 289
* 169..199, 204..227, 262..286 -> 0.04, 281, 264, 262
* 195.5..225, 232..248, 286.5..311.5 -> 0.01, 265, 289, 344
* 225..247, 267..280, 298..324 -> 0.17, 283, 268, 347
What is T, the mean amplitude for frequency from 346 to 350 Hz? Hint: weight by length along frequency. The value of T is 253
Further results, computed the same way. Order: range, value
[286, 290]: 308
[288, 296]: 328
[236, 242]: 288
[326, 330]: 319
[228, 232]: 274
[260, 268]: 318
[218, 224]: 275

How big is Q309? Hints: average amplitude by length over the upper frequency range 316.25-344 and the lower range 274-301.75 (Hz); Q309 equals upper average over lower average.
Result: 1.15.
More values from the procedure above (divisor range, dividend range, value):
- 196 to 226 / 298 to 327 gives 1.30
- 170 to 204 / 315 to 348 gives 1.12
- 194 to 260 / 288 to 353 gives 1.16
